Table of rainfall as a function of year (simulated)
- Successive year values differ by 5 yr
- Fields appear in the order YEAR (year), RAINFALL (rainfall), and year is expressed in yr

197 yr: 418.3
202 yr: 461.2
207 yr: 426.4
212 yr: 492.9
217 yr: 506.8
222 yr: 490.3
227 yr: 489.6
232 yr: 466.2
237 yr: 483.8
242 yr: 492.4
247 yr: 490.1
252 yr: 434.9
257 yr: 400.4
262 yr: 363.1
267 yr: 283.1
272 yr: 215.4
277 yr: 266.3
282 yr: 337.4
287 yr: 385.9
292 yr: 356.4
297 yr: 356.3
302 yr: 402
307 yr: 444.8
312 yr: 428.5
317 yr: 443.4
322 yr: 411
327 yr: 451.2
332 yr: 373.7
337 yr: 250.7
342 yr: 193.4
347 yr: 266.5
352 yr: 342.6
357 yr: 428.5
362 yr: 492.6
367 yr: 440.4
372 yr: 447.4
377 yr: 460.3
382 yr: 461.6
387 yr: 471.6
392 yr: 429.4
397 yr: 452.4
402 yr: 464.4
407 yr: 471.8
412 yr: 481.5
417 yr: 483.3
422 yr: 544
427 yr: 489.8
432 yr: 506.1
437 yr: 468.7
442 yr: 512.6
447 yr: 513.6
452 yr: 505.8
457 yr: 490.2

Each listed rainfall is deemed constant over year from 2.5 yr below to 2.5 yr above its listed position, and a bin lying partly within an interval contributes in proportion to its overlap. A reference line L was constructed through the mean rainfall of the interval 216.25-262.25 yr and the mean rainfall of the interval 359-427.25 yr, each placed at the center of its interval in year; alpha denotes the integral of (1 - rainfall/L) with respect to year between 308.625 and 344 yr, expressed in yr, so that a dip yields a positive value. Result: 7.5 yr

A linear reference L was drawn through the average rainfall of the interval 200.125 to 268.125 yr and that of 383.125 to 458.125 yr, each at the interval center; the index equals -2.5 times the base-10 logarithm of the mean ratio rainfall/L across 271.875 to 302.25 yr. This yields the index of 0.35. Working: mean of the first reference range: 452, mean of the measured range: 335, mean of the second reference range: 485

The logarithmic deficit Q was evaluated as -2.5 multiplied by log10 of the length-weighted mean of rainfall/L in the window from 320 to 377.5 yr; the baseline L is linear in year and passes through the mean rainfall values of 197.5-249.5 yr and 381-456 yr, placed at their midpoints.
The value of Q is 0.27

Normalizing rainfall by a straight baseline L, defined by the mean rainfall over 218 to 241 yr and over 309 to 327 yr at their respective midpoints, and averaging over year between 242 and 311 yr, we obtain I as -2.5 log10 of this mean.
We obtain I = 0.23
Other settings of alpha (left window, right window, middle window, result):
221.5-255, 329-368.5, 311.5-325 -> -1.6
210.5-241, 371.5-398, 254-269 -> 4.0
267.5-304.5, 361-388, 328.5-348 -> 6.0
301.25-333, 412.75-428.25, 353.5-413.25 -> 2.5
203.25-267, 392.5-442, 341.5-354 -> 5.2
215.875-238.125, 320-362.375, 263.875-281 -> 6.6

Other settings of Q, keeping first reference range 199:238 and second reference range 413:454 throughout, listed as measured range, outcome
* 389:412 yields 0.092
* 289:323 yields 0.198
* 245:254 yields 0.040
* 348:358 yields 0.336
